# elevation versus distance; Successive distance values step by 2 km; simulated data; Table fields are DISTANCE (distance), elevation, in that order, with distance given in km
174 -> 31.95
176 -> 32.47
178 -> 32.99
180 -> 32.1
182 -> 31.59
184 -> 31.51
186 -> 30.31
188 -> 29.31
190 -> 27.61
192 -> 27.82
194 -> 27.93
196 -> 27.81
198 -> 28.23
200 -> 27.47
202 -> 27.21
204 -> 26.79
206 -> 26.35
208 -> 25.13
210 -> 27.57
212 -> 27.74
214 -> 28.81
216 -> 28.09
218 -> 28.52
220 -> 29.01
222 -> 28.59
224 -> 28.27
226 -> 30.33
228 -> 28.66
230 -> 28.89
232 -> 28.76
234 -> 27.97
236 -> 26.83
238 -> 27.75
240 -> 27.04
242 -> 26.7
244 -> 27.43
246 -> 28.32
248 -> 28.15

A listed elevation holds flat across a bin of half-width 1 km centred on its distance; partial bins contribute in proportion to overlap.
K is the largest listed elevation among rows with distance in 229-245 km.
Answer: 28.89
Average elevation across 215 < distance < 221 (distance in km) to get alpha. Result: 28.5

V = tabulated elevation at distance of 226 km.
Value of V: 30.33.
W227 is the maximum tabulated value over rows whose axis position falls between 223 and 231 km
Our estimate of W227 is 30.33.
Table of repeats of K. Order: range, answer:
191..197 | 27.93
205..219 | 28.81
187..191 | 29.31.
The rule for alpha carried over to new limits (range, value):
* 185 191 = 29.1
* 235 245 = 27.1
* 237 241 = 27.4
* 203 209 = 26.1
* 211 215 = 28.3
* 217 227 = 28.9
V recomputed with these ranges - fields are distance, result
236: 26.83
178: 32.99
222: 28.59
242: 26.7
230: 28.89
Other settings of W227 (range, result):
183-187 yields 31.51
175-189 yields 32.99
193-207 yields 28.23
